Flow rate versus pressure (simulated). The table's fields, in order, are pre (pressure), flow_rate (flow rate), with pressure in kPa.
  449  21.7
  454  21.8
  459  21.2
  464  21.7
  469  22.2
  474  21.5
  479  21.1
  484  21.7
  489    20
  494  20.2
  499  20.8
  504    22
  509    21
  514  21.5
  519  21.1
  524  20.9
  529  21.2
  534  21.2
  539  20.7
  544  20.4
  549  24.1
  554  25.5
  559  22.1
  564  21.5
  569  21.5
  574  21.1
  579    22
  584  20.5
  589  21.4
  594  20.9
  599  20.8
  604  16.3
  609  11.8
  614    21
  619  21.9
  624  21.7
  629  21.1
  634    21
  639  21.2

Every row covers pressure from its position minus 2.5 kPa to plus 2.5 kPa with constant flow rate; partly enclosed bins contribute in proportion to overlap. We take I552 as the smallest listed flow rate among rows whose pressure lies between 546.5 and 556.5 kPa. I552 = 24.1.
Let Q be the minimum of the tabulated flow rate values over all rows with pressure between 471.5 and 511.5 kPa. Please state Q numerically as 20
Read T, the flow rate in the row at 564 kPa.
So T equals 21.5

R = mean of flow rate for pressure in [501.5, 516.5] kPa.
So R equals 21.5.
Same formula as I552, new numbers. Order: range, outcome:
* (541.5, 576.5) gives 20.4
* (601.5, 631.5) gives 11.8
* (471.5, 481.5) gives 21.1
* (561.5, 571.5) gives 21.5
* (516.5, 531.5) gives 20.9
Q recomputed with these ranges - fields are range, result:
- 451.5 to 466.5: 21.2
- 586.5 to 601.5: 20.8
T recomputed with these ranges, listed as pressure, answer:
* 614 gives 21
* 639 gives 21.2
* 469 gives 22.2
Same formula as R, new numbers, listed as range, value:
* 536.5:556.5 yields 22.7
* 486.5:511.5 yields 20.8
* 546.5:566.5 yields 23.3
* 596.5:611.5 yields 16.3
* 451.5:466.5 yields 21.6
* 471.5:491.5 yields 21.1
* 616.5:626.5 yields 21.8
